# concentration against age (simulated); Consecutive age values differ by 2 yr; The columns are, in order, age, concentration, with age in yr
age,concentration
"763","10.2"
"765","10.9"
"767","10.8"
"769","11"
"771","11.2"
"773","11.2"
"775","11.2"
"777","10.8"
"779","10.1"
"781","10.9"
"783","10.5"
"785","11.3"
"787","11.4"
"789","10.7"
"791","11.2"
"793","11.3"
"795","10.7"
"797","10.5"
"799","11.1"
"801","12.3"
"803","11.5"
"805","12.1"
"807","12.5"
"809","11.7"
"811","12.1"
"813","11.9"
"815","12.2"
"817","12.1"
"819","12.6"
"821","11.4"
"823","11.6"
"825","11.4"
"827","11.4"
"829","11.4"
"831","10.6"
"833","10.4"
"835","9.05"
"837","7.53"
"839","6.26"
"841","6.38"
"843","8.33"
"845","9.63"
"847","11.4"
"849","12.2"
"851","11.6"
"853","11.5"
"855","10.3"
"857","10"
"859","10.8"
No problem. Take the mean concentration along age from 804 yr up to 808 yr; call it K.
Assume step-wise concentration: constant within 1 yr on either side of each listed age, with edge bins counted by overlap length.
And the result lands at 12.3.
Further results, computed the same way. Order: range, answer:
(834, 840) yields 7.61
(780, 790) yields 11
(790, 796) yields 11.1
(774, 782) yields 10.8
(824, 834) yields 11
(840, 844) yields 7.36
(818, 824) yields 11.9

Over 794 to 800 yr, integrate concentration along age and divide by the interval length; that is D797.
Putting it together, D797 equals 10.8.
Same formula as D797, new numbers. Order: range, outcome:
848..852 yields 11.9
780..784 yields 10.7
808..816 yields 12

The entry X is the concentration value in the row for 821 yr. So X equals 11.4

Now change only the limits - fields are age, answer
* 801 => 12.3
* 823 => 11.6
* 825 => 11.4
